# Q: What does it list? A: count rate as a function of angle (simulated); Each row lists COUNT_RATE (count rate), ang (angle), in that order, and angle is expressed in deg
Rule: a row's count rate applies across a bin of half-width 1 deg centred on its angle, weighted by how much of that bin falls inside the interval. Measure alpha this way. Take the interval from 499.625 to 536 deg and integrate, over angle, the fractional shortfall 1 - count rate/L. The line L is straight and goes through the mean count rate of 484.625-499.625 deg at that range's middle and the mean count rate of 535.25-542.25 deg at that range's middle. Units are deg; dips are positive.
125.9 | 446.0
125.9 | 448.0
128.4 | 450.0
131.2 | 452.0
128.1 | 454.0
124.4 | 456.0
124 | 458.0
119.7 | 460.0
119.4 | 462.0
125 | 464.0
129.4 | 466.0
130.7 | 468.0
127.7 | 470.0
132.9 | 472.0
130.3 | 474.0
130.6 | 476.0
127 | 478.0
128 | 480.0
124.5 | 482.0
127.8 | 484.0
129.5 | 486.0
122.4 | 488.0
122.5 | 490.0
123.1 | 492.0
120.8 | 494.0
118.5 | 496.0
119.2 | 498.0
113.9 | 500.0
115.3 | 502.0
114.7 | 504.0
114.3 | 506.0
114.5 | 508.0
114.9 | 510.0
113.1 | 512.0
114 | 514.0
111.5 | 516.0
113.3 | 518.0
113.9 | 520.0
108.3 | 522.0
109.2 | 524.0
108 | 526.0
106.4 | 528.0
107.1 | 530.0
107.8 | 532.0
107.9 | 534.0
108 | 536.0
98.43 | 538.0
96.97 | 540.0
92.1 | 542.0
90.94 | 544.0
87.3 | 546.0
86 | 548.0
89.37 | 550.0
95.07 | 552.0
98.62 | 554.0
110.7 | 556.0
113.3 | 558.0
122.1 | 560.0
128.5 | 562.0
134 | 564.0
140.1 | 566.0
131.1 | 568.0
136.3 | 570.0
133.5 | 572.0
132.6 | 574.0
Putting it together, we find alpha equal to -0.7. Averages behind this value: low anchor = 122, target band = 111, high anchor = 99.3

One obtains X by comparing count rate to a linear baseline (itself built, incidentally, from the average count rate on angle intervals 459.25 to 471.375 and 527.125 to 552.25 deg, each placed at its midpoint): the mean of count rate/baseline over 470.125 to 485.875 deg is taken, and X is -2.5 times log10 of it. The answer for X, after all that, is -0.07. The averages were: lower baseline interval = 126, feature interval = 129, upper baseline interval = 98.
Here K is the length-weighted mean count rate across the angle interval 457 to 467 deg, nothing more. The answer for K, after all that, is 124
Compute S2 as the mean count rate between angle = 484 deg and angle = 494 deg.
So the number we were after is 124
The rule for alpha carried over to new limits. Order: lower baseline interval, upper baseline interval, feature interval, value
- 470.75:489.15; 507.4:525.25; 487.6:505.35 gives 0.33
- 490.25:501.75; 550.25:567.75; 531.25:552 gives 3.78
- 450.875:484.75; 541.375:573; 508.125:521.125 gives 0.63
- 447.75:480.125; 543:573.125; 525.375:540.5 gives 1.51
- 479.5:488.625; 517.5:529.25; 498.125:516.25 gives 0.34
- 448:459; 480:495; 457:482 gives -0.21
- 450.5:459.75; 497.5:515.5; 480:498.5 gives -0.76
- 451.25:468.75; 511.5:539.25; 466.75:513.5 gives -1.75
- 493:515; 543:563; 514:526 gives 0.01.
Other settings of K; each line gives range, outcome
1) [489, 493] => 123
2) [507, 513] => 114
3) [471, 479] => 130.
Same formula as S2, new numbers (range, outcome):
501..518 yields 114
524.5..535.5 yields 108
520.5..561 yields 102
